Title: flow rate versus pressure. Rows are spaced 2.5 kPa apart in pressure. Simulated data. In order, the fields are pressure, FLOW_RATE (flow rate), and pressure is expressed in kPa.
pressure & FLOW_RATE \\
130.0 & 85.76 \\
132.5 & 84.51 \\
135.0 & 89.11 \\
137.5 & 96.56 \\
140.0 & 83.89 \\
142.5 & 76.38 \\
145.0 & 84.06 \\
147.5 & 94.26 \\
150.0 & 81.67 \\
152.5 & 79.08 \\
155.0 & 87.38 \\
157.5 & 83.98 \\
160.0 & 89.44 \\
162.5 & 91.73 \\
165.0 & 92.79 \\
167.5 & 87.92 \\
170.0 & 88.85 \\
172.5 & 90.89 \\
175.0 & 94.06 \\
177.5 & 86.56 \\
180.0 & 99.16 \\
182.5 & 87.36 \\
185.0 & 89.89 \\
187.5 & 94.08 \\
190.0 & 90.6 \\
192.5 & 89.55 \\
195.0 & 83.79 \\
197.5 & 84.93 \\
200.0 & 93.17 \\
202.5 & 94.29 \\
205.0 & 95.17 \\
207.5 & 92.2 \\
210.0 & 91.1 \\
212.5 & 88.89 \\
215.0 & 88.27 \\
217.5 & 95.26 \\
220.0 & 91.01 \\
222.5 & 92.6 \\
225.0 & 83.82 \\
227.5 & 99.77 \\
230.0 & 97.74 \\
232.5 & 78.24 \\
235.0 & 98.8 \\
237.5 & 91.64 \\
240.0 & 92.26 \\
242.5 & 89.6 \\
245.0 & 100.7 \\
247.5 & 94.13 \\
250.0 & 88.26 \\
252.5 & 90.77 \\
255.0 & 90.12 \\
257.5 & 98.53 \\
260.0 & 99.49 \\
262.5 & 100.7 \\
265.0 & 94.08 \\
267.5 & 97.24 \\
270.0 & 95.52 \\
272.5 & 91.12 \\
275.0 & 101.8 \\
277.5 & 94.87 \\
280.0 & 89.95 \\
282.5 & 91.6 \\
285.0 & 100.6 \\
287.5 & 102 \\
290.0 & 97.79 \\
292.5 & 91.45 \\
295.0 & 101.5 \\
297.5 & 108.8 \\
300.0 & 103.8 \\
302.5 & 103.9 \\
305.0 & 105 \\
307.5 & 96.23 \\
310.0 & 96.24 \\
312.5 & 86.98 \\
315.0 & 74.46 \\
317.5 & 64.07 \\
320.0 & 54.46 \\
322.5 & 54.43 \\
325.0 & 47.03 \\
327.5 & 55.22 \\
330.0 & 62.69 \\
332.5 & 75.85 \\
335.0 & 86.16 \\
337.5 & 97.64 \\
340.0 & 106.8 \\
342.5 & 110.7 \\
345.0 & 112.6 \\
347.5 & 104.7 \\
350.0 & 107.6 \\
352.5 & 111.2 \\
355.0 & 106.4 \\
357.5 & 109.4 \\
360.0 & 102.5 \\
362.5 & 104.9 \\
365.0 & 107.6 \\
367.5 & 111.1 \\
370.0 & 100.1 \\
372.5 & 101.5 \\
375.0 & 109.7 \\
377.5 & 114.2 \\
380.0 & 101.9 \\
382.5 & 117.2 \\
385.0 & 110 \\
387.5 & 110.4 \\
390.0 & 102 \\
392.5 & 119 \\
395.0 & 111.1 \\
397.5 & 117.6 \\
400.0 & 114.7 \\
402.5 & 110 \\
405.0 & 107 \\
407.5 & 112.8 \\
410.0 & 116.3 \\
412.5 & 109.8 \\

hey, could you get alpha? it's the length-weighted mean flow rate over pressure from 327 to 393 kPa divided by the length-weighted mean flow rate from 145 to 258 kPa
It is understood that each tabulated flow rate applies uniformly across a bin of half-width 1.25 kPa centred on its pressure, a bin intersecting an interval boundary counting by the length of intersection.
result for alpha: 1.13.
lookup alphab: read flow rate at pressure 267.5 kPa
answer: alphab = 97.24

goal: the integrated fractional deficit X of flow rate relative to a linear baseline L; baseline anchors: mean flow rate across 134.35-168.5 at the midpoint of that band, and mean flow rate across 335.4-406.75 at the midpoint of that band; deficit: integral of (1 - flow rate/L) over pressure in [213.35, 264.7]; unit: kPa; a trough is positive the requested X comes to 1.3 kPa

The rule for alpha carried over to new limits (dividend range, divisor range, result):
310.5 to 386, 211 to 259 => 1.02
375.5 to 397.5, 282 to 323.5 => 1.23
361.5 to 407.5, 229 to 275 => 1.17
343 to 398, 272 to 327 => 1.23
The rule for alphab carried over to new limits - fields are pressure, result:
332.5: 75.85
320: 54.46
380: 101.9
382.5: 117.2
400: 114.7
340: 106.8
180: 99.16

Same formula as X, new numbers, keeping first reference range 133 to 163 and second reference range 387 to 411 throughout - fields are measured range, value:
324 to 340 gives 4.8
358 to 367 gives 0.2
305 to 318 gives 2.1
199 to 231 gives 0.2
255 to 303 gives 0.9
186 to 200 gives 0.3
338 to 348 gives -0.2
